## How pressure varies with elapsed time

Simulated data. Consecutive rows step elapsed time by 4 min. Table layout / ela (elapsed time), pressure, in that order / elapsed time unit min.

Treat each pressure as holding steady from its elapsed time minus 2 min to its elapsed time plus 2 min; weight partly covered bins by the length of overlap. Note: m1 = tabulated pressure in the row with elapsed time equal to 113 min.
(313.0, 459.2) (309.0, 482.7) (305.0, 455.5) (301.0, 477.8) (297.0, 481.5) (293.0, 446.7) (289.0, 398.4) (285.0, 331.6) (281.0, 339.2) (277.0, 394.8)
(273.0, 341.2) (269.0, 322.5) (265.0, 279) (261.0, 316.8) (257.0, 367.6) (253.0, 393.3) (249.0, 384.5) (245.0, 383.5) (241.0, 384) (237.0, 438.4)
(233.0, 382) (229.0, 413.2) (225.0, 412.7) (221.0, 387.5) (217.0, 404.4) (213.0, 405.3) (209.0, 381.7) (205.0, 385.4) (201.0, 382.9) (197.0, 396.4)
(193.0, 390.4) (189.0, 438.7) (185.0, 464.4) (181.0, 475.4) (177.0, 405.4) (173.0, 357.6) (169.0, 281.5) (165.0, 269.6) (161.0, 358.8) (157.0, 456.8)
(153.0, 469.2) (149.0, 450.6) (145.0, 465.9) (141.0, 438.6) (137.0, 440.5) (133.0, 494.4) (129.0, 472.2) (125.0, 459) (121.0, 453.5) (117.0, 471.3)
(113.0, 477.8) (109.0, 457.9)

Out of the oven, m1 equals 477.8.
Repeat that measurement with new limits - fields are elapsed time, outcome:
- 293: 446.7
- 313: 459.2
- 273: 341.2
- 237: 438.4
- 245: 383.5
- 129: 472.2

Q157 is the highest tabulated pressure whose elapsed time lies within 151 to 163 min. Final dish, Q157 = 469.2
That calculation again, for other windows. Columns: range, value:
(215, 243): 438.4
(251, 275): 393.3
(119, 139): 494.4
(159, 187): 475.4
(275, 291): 398.4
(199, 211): 385.4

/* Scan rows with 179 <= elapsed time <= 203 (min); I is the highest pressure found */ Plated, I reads 475.4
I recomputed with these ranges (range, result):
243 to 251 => 384.5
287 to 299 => 481.5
